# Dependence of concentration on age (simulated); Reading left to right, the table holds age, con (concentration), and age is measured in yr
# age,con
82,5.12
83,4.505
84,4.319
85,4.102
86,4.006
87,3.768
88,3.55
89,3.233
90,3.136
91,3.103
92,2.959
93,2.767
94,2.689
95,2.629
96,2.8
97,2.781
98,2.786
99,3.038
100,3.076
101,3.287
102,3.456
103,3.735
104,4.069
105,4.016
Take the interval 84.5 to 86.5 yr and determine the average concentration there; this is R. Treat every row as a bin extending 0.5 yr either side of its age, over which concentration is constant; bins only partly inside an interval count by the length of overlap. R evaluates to 4.05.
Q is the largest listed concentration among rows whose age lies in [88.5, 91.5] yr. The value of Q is 3.233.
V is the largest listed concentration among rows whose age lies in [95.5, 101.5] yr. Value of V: 3.287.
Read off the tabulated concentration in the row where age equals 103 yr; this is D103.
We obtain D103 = 3.735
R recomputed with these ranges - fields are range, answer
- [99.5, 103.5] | 3.39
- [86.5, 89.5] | 3.52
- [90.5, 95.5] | 2.83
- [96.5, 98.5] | 2.78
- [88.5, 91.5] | 3.16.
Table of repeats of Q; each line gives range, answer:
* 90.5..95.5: 3.103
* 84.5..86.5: 4.102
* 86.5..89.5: 3.768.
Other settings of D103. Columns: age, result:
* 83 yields 4.505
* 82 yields 5.12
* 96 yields 2.8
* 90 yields 3.136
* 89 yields 3.233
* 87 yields 3.768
